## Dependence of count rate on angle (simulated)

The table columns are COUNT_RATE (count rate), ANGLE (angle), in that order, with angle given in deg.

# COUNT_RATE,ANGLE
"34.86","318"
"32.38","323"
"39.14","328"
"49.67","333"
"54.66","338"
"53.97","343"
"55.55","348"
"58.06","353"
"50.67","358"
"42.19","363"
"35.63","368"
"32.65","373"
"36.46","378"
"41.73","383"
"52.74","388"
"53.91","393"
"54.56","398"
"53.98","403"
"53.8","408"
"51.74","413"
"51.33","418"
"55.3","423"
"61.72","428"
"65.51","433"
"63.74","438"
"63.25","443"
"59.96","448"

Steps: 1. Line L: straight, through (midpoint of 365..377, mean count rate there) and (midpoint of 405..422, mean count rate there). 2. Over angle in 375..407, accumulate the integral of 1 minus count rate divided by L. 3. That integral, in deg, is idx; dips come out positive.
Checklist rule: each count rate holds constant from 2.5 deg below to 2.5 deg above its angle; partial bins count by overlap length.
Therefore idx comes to -4.1 deg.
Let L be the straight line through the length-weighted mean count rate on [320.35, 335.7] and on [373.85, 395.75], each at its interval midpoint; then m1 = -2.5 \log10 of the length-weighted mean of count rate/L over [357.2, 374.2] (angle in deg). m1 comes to 0.098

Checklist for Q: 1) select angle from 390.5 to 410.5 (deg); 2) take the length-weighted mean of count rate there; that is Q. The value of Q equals 54.1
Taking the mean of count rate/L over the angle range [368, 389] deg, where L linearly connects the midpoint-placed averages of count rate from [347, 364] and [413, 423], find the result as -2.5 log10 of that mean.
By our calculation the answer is 0.31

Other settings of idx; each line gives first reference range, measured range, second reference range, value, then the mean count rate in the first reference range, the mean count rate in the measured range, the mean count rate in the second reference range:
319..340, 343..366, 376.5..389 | -4.50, 43.1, 51.5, 43.1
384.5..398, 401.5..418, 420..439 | 1.13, 52.7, 52.8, 61.1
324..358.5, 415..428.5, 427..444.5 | 1.47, 50.9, 55.1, 63.7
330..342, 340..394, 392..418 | 6.11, 51.8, 46.6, 53.4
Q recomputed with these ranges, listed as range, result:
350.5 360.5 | 54.4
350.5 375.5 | 43.8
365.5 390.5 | 39.8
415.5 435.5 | 58.5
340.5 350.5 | 54.8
